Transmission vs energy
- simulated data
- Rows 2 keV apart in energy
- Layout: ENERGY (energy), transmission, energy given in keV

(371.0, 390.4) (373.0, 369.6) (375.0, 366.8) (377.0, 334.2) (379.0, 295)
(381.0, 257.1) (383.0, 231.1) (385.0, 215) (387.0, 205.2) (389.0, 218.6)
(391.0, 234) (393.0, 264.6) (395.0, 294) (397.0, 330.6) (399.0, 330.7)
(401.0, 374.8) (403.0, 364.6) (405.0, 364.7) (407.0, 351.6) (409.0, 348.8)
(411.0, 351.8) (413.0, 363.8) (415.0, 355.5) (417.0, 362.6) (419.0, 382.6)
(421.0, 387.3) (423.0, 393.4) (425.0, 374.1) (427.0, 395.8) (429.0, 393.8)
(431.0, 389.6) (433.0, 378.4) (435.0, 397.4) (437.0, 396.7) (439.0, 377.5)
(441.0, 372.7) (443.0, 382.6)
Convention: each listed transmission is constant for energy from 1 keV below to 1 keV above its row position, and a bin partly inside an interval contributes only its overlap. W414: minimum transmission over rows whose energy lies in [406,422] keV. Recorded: 348.8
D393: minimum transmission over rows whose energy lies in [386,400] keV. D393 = 205.2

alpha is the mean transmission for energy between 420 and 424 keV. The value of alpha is 390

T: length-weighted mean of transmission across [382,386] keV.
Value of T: 223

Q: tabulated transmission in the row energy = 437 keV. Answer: 396.7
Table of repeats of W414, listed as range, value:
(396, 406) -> 330.6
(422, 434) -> 374.1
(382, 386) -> 215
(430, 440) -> 377.5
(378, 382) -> 257.1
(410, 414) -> 351.8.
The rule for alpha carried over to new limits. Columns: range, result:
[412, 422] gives 370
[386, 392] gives 219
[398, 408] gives 357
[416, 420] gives 373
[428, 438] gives 391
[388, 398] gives 268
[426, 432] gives 393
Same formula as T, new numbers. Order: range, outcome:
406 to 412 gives 351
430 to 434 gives 384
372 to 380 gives 341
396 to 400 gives 331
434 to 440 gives 391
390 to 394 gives 249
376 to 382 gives 295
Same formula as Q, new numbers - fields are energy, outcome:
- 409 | 348.8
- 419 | 382.6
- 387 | 205.2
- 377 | 334.2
